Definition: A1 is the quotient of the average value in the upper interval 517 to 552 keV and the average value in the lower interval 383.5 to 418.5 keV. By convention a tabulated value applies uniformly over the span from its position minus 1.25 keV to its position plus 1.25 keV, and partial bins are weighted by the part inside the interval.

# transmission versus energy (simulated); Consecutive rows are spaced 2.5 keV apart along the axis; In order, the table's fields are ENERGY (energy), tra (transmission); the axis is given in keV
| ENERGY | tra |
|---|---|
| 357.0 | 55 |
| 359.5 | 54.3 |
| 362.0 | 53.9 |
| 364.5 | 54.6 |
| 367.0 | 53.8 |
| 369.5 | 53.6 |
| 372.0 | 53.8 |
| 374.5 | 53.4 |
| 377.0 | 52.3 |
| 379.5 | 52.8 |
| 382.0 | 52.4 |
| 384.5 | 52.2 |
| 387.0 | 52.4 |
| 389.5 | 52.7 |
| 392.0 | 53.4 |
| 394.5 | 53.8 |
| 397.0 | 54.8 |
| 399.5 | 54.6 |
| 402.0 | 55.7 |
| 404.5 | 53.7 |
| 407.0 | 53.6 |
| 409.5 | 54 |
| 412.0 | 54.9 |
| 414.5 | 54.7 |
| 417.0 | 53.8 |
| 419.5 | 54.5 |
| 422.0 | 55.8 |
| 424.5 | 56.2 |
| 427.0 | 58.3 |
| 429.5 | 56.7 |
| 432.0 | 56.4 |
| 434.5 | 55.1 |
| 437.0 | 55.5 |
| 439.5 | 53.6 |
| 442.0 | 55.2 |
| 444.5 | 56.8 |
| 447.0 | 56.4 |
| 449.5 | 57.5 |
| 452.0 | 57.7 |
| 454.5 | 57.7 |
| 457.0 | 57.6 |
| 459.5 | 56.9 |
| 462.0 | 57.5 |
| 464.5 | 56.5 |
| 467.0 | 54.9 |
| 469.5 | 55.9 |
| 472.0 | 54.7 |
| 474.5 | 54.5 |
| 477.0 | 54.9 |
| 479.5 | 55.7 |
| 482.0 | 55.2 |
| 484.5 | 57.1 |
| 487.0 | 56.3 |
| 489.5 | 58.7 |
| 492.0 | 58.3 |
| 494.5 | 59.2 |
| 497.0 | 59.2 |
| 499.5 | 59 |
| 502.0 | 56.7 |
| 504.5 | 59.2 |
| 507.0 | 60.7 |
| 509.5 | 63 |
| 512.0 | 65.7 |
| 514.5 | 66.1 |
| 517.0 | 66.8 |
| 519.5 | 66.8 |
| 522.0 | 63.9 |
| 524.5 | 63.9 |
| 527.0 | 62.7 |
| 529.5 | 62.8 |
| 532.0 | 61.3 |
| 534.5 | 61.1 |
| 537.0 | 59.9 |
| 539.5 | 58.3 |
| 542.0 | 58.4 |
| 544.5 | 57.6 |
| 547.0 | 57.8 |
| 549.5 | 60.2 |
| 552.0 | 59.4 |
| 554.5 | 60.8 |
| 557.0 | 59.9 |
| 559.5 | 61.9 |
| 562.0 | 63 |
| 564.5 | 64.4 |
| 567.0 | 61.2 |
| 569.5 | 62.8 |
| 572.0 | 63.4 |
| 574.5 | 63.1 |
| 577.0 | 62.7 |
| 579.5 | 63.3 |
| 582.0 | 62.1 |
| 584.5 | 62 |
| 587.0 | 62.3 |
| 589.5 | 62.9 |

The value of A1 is 1.1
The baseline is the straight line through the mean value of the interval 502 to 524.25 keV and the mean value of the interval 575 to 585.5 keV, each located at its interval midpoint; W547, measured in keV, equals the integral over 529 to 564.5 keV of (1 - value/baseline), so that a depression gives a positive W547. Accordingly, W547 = 1.59 keV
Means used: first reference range 63.6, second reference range 62.6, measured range 60.3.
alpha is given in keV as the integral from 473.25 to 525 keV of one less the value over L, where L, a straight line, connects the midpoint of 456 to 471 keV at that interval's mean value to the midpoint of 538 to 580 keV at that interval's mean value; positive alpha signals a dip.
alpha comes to -1.6 keV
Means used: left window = 56.5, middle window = 60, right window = 61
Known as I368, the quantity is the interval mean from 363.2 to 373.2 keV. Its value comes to 54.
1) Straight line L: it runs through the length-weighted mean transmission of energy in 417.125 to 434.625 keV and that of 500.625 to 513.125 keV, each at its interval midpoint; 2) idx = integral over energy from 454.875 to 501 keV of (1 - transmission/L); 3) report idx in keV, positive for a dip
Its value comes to 1.9 keV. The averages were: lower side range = 56.1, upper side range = 61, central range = 56.8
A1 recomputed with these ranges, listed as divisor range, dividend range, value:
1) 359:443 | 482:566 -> 1.12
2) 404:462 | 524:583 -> 1.10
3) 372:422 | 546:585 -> 1.15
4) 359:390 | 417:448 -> 1.05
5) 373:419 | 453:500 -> 1.06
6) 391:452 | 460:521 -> 1.06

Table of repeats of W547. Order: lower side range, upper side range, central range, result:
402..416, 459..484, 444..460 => -0.6 keV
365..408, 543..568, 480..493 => 0.2 keV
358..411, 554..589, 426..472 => 0.2 keV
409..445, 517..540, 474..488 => 0.9 keV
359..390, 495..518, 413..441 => 0.5 keV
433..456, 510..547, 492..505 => 0.3 keV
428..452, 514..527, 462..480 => 1.2 keV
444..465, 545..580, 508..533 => -1.8 keV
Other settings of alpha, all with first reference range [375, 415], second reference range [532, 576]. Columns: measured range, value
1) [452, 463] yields -0.2 keV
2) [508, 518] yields -1.1 keV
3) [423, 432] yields -0.3 keV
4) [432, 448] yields 0.0 keV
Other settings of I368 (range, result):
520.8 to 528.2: 63.5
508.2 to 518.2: 65.4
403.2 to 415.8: 54.2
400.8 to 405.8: 54.7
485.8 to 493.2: 57.8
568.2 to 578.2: 63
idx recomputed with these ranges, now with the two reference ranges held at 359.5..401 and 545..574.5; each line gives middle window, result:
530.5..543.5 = 0.1 keV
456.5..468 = 0.1 keV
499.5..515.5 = -0.7 keV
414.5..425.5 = 0.0 keV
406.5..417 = 0.1 keV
